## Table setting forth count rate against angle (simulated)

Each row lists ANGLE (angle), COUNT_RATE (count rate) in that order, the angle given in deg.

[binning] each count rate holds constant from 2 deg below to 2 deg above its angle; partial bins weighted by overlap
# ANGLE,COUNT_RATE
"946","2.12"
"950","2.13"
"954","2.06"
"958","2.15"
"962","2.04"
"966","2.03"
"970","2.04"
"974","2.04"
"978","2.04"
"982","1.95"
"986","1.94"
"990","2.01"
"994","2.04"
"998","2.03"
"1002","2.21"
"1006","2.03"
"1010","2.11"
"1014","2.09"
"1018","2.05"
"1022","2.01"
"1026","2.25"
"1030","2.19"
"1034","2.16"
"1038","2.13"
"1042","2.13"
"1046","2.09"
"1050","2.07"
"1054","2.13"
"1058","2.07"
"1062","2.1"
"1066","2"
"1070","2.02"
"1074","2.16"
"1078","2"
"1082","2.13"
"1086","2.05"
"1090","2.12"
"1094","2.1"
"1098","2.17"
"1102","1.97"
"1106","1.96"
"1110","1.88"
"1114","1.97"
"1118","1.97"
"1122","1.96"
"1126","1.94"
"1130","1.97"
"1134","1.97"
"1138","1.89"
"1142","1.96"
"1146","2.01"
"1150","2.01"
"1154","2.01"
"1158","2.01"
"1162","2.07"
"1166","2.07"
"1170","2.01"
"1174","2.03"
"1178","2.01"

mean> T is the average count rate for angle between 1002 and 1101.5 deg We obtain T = 2.1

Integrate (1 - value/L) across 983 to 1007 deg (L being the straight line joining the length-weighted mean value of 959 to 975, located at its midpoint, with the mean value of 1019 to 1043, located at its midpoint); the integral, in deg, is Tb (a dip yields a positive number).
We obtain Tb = 0.5 deg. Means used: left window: 2.04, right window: 2.14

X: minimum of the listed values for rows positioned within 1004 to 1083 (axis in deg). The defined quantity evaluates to 2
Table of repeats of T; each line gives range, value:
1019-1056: 2.13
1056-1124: 2.04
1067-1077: 2.07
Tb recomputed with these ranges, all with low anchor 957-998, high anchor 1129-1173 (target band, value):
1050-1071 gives -0.6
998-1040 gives -2.1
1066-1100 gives -1.3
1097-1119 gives 0.3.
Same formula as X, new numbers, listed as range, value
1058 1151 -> 1.88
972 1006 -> 1.94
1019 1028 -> 2.01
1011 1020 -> 2.05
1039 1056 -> 2.07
